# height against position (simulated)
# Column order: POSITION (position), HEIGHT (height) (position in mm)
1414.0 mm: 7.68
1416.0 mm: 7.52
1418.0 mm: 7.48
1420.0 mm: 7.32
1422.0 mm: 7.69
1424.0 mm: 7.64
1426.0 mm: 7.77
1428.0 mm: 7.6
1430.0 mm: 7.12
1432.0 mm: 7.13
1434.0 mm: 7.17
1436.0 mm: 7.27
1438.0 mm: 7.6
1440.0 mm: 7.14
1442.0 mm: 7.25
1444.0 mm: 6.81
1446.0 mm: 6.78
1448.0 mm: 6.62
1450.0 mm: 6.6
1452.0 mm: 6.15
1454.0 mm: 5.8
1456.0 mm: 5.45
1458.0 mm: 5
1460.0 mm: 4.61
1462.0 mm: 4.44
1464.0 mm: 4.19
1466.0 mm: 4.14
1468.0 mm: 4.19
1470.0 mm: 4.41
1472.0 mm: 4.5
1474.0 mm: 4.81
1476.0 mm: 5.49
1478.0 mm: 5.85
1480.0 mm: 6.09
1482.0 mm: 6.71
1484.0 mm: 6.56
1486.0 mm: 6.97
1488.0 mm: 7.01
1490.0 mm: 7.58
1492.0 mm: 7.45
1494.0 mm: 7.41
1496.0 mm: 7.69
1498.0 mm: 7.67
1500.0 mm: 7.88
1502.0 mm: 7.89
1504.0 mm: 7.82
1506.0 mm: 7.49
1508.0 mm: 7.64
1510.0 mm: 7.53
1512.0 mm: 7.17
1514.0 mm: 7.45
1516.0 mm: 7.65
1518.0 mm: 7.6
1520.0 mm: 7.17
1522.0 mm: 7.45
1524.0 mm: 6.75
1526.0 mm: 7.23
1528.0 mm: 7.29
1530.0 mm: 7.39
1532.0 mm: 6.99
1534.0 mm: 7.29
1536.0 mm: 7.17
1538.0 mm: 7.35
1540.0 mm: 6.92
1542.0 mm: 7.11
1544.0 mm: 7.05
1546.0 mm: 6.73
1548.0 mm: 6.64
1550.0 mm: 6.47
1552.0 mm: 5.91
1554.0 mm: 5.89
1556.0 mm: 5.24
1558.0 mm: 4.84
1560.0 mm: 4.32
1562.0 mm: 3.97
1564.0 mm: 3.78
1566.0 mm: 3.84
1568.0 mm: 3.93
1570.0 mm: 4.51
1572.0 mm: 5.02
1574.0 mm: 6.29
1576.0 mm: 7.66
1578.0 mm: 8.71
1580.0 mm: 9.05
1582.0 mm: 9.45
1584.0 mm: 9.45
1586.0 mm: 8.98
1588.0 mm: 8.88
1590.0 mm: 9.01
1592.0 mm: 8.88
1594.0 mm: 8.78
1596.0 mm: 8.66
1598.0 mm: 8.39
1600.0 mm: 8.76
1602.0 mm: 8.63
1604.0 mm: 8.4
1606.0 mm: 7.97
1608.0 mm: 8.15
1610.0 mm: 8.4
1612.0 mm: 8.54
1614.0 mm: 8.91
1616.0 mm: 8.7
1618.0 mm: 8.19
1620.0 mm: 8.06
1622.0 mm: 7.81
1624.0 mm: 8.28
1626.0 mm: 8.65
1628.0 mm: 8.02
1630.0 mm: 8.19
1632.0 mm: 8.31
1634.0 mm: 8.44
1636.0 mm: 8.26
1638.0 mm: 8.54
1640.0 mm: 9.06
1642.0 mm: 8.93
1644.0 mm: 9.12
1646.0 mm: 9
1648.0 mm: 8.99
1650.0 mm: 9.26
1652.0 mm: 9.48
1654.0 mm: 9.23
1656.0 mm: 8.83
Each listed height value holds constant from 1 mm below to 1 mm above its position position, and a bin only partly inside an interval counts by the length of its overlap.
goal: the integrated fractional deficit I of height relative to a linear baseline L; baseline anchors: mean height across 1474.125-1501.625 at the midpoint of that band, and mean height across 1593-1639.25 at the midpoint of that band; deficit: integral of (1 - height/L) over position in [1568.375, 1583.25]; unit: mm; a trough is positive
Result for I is 1.5 mm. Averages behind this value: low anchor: 6.9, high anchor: 8.4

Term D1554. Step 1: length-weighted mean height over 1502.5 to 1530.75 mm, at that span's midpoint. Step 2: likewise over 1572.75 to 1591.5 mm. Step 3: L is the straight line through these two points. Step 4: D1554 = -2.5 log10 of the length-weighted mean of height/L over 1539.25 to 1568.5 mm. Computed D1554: 0.41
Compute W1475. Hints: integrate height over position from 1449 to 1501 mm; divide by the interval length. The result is 5.95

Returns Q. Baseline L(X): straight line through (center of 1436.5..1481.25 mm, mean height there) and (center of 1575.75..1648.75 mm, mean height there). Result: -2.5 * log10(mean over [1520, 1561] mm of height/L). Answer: 0.09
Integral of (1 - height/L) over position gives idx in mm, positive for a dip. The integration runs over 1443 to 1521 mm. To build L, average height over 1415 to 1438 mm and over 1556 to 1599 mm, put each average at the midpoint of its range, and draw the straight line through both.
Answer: 8.9 mm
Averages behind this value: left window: 7.44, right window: 6.93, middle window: 6.42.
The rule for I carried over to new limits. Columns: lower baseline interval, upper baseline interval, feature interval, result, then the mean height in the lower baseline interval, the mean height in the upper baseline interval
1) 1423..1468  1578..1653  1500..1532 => -0.63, 6.33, 8.66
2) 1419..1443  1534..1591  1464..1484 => 5.52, 7.39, 6.59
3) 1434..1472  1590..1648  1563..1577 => 4.94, 5.8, 8.52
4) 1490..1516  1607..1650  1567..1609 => 1.28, 7.59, 8.52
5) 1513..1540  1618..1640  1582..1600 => -2.26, 7.28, 8.29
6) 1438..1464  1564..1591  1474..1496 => -1.11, 6.04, 7.16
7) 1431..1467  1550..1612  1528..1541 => -0.80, 6.12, 7.14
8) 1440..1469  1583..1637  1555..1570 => 6.56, 5.63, 8.51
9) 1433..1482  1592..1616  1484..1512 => -4.06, 5.78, 8.53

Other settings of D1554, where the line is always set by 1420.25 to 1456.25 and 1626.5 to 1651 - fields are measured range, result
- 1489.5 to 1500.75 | -0.02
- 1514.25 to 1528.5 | 0.06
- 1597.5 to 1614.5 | -0.01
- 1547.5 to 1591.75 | 0.24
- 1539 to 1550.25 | 0.16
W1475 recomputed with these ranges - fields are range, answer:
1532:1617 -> 7.2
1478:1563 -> 6.9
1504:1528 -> 7.39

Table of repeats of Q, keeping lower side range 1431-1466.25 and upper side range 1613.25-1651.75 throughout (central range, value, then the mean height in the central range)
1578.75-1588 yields -0.158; 9.18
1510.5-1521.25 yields -0.055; 7.41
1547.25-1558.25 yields 0.268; 5.88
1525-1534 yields -0.001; 7.23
